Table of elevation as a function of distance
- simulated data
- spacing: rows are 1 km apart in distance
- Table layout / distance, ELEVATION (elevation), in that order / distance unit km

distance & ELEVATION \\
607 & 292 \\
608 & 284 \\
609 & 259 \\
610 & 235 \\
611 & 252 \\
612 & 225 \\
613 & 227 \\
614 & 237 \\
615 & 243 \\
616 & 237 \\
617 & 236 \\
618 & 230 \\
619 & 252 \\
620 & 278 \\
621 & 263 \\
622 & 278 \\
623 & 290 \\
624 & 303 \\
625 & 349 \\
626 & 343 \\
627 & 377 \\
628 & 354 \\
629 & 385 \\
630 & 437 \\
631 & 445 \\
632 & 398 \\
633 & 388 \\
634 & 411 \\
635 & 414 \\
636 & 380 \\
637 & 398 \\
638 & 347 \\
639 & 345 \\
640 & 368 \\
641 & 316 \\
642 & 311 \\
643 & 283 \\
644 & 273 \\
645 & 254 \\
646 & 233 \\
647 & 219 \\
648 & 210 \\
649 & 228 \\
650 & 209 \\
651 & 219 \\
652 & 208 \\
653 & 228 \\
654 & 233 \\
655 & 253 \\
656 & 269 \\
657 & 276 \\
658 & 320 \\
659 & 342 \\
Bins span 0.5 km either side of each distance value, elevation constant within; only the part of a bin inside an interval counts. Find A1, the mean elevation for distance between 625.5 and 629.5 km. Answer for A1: 365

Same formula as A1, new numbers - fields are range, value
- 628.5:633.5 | 411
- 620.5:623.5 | 277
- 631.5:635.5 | 403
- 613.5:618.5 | 237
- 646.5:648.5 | 214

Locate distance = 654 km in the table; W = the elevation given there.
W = 233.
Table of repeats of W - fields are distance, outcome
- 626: 343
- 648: 210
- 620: 278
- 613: 227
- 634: 411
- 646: 233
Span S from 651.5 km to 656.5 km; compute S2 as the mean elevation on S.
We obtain 238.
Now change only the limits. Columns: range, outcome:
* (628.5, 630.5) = 411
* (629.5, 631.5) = 441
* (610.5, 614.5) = 235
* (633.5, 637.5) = 401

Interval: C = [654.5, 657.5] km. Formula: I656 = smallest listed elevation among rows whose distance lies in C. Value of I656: 253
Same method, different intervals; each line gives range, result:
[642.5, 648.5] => 210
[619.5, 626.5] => 263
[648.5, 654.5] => 208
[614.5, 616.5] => 237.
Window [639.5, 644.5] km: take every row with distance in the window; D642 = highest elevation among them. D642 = 368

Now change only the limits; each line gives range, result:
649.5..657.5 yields 276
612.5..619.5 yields 252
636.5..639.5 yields 398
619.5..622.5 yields 278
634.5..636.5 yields 414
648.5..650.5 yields 228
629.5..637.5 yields 445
